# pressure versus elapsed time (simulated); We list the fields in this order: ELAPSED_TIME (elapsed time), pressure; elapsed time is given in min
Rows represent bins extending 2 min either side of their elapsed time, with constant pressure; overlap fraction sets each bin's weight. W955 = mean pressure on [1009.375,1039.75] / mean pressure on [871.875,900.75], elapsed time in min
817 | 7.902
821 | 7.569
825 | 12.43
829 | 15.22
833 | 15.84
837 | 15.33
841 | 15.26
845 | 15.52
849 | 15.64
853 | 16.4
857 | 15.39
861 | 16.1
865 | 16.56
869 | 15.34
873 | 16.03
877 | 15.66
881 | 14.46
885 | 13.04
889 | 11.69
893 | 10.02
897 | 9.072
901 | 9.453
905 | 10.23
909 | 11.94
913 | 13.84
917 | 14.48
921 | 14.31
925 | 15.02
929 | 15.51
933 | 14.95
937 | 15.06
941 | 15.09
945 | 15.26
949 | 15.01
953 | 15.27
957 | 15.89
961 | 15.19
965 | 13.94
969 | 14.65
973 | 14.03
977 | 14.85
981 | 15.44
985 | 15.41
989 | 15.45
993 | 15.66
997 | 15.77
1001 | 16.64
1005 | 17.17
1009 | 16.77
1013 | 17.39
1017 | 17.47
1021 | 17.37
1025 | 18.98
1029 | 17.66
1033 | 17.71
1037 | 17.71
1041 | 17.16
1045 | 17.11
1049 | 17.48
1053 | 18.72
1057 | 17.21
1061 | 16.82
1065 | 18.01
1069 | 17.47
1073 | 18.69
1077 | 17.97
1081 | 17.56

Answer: 1.41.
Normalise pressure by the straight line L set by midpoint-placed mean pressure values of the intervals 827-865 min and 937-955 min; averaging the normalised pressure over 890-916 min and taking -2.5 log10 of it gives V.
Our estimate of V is 0.37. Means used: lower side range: 15.7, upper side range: 15.1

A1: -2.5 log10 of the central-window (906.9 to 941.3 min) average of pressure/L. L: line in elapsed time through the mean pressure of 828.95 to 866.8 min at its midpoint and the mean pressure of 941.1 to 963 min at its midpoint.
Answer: 0.07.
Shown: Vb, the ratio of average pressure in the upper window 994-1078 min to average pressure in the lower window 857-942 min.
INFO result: 1.3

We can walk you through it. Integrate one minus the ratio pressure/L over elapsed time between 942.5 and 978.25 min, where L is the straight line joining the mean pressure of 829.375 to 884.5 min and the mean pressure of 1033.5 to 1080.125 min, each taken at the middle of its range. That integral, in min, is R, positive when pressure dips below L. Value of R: 3.8 min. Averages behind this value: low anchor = 15.6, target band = 14.9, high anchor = 17.7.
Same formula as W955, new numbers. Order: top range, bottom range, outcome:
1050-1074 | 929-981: 1.19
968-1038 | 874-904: 1.37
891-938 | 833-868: 0.81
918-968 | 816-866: 1.05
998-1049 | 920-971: 1.16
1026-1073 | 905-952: 1.22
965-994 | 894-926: 1.23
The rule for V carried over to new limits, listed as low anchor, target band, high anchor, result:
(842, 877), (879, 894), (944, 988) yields 0.25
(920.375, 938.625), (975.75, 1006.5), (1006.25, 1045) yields 0.06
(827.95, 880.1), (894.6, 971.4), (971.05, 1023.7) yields 0.15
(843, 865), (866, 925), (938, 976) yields 0.19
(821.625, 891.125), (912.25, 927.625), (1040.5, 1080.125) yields 0.09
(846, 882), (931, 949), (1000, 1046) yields 0.10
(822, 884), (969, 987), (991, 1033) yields 0.12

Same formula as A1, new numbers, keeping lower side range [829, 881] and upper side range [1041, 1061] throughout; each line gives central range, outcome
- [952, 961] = 0.07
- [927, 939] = 0.08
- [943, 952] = 0.10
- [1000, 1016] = 0.00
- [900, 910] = 0.47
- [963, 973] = 0.18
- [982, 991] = 0.10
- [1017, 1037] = -0.04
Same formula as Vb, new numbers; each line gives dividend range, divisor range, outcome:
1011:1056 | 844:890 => 1.16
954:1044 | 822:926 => 1.17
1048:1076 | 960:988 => 1.20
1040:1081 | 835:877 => 1.12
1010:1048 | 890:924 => 1.49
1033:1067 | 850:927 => 1.28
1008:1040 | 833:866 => 1.12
